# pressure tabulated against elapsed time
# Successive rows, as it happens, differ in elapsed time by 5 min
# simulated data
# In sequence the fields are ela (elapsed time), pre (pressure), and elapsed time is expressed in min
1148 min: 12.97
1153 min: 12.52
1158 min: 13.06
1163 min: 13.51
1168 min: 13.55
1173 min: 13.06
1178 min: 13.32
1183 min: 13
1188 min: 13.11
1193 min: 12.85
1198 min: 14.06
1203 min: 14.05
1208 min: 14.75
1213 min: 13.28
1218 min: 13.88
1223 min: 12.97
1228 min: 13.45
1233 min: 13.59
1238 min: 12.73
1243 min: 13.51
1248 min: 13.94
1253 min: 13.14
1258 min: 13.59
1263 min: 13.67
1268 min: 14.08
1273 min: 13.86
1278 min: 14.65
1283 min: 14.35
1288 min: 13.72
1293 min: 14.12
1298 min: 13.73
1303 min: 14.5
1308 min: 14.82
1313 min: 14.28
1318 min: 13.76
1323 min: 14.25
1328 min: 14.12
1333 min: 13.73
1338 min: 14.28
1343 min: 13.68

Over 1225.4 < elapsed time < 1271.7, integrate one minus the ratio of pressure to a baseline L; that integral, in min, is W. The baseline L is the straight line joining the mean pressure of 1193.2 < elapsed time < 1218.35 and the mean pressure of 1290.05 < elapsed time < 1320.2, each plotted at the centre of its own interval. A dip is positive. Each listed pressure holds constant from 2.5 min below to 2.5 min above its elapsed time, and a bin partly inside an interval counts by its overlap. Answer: 1.7 min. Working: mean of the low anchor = 13.9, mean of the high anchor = 14.2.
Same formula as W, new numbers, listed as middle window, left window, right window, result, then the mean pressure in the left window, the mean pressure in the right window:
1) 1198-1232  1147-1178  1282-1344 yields -0.7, 13.1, 14.1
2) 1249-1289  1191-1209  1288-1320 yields 0.5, 13.9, 14.2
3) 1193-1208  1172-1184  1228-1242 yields -0.9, 13.2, 13.2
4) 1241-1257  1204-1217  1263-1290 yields 0.6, 14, 14.1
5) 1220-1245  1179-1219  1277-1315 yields 1.0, 13.6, 14.3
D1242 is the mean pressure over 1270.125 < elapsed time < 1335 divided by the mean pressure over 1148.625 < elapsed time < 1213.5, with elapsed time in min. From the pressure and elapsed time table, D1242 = 1.1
